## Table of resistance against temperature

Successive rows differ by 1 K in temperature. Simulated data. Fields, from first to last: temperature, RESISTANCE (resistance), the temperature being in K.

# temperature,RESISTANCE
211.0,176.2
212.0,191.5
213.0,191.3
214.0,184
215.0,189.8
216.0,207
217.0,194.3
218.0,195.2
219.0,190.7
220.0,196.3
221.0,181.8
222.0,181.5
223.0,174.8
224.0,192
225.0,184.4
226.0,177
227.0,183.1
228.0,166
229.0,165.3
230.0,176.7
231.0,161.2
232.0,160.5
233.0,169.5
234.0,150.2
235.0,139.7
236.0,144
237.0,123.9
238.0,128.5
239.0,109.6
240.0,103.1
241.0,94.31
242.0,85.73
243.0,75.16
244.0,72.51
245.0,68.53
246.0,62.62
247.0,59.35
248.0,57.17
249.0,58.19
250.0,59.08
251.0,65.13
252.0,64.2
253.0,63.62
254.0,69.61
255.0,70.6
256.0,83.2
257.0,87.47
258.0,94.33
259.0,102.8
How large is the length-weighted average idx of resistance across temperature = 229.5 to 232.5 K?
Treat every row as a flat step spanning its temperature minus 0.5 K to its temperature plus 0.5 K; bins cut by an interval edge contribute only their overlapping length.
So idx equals 166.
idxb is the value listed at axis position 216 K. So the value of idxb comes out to 207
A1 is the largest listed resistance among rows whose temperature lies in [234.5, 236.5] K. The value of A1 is 144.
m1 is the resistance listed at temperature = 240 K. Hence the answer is 103.1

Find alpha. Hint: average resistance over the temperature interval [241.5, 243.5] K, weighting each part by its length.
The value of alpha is 80.4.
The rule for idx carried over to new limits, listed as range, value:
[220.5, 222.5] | 182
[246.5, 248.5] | 58.3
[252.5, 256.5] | 71.8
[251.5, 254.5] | 65.8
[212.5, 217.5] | 193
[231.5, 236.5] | 153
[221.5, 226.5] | 182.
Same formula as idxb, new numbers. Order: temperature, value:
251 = 65.13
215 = 189.8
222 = 181.5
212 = 191.5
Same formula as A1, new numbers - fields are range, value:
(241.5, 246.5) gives 85.73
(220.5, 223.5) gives 181.8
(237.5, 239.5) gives 128.5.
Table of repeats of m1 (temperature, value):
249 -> 58.19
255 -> 70.6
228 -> 166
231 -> 161.2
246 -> 62.62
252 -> 64.2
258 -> 94.33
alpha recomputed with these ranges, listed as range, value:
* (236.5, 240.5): 116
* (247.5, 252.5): 60.8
